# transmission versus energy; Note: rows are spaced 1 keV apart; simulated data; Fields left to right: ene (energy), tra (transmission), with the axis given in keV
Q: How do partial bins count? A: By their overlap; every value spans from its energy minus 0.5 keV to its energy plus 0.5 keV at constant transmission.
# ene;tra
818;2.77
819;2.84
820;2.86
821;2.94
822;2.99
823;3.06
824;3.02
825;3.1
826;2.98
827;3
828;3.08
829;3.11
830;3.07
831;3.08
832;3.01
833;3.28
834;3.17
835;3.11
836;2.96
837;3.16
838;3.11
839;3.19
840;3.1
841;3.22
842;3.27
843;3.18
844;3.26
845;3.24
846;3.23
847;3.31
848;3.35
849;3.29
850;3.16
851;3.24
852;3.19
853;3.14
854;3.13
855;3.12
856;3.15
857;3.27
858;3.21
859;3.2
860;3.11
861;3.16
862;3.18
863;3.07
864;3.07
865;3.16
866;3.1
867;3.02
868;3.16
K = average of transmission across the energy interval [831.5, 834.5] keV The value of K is 3.15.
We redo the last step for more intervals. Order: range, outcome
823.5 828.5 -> 3.04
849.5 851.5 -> 3.2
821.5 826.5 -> 3.03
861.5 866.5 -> 3.12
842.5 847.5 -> 3.24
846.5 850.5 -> 3.28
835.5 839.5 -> 3.1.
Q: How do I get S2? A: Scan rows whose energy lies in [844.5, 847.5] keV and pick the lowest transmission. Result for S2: 3.23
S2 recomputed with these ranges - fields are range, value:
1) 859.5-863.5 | 3.07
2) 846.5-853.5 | 3.14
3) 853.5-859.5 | 3.12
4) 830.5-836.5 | 2.96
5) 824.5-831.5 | 2.98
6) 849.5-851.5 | 3.16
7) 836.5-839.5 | 3.11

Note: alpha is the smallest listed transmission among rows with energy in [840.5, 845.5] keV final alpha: 3.18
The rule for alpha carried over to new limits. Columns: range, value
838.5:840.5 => 3.1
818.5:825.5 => 2.84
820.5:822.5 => 2.94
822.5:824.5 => 3.02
